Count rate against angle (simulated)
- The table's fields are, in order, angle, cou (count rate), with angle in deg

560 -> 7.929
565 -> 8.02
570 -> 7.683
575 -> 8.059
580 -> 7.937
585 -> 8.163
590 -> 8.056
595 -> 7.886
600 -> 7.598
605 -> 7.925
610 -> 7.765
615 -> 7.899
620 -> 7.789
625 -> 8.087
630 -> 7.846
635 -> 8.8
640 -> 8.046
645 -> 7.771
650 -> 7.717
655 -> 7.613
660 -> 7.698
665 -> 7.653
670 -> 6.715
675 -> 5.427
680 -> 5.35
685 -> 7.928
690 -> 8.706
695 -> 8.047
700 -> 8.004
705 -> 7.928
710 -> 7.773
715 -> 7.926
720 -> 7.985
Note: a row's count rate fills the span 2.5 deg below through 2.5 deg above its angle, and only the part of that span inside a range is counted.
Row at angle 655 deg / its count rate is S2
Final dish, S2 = 7.613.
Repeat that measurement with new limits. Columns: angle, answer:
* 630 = 7.846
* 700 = 8.004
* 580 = 7.937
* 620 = 7.789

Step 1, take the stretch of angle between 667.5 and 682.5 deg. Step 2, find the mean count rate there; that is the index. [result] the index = 5.83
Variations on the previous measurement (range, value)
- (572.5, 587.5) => 8.05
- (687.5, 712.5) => 8.09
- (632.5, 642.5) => 8.42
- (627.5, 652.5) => 8.04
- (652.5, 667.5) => 7.65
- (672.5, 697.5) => 7.09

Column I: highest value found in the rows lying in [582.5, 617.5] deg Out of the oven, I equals 8.163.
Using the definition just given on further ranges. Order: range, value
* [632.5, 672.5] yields 8.8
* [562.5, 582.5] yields 8.059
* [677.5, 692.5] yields 8.706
